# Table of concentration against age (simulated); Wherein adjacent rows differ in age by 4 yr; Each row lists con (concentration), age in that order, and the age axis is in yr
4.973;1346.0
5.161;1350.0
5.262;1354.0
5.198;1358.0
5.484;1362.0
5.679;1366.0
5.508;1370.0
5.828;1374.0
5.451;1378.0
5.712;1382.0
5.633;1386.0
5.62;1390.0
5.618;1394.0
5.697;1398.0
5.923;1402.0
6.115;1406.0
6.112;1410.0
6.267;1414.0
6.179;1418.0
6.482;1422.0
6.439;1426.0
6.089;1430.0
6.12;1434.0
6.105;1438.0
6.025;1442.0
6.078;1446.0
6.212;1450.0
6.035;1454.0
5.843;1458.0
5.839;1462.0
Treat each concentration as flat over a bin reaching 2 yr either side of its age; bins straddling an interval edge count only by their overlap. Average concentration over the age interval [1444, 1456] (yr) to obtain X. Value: 6.11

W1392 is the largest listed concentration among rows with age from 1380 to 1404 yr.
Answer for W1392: 5.923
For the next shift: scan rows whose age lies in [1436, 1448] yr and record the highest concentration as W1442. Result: 6.105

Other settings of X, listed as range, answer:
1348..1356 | 5.21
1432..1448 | 6.08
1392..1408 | 5.84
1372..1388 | 5.66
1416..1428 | 6.37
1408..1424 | 6.26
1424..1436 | 6.22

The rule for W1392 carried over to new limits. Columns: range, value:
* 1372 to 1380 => 5.828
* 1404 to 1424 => 6.482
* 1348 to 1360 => 5.262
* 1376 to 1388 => 5.712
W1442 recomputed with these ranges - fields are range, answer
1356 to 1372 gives 5.679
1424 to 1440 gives 6.439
